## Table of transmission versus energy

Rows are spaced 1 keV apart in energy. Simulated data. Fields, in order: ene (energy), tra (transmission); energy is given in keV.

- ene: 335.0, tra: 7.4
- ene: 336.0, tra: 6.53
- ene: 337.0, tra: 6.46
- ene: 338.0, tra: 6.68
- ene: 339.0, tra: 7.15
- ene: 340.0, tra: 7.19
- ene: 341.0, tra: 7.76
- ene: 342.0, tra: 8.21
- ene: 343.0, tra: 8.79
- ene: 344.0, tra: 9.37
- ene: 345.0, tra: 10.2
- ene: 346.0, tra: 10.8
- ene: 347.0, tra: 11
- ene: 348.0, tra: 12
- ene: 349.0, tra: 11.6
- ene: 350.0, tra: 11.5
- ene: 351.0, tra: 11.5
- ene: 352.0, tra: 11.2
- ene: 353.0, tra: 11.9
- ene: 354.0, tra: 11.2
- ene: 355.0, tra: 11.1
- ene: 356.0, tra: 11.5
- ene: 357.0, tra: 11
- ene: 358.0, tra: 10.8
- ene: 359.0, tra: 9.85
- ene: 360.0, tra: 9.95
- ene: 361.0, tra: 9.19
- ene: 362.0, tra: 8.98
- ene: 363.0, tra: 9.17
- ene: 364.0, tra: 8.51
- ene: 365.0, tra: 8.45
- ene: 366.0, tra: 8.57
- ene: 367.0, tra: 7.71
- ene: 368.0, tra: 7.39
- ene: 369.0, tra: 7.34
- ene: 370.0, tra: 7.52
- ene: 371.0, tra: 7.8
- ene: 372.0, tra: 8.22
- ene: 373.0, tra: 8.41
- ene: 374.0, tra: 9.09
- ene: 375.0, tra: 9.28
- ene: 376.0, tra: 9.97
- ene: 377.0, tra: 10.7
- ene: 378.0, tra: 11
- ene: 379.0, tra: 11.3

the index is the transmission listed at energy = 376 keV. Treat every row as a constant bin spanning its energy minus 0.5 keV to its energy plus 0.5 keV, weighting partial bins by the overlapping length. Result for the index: 9.97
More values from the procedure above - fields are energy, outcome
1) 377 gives 10.7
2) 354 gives 11.2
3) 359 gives 9.85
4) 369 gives 7.34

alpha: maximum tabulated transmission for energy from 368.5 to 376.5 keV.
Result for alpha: 9.97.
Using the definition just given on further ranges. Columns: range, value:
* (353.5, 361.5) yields 11.5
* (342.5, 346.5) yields 10.8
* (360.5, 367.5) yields 9.19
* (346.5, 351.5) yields 12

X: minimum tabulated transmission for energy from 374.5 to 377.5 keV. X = 9.28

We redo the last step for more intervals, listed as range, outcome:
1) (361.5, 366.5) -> 8.45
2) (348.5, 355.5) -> 11.1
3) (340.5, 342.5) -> 7.76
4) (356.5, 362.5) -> 8.98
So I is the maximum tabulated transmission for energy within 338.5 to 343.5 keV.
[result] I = 8.79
